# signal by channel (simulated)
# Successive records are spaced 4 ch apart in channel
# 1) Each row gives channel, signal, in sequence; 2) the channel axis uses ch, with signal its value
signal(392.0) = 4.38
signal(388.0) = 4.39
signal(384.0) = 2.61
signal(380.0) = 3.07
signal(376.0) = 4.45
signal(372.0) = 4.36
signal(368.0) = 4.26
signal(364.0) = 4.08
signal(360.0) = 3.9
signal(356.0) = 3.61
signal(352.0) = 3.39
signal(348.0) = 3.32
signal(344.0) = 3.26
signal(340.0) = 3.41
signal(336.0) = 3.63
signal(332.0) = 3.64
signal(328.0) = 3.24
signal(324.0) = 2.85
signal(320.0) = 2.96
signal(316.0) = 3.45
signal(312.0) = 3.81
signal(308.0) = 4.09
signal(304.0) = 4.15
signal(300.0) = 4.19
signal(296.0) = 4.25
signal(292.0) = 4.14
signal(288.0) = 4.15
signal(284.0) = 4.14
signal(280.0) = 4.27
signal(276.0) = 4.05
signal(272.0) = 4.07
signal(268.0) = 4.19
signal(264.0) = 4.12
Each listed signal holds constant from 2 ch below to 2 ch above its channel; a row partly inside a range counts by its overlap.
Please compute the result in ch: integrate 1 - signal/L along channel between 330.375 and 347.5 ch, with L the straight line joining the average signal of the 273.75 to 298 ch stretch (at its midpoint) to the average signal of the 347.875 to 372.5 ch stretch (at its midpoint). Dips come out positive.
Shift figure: 2.1 ch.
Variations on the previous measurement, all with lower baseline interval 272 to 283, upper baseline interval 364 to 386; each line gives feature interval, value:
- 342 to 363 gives 1.84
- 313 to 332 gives 3.63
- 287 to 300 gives -0.32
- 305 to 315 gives 0.25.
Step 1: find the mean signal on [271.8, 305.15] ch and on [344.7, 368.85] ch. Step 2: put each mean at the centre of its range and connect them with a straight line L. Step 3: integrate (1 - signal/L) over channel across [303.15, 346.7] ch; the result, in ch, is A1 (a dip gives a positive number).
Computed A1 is 4.93 ch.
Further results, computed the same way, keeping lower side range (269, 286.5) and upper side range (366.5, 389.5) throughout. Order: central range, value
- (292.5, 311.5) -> -0.4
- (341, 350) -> 1.4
